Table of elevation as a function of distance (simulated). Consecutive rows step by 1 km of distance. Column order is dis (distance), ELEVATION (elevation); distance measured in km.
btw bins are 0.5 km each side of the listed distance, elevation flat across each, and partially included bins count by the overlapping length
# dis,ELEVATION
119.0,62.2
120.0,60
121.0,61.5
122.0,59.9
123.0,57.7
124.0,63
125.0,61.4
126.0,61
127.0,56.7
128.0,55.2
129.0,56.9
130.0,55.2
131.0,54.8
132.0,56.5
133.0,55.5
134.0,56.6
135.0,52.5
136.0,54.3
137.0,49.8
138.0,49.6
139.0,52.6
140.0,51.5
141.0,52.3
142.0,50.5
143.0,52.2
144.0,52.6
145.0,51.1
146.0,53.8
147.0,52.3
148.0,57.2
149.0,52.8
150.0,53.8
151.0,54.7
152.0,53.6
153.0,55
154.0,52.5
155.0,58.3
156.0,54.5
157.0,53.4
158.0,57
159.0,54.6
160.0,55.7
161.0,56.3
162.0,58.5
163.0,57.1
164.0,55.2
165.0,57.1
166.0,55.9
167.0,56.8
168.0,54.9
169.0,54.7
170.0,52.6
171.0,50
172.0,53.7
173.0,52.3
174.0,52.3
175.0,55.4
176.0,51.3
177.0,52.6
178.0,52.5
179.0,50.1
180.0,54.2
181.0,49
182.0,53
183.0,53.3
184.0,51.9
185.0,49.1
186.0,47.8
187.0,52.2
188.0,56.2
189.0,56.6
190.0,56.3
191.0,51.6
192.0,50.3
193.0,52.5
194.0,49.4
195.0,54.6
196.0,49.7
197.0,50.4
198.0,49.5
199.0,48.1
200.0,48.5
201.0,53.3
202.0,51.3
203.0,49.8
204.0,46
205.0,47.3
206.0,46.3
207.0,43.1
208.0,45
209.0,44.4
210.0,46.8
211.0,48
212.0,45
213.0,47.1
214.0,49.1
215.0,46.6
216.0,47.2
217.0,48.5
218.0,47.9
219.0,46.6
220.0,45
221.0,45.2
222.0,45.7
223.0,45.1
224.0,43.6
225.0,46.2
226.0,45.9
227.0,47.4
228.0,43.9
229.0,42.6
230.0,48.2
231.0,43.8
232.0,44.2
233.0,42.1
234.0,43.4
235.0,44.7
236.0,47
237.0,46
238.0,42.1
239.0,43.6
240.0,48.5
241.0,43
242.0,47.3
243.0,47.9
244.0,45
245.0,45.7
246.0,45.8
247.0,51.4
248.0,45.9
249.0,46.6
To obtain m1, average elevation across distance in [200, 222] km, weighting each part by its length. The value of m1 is 47.1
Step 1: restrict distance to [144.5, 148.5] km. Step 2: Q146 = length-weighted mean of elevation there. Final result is 53.6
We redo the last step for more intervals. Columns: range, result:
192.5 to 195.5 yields 52.2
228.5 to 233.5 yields 44.2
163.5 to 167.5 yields 56.2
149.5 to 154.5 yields 53.9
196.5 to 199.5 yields 49.3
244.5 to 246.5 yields 45.8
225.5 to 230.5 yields 45.6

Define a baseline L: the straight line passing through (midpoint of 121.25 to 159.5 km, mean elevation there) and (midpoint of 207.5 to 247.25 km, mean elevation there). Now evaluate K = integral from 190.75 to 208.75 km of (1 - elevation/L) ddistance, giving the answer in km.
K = -0.2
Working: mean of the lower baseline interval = 54.9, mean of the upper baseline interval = 45.8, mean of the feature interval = 49.2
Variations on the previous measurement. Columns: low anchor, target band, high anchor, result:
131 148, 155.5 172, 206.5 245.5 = -1.41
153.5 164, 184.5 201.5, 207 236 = -0.44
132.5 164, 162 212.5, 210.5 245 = -1.45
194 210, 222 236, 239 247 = 0.67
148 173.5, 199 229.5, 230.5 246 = 0.90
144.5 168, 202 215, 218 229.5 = 0.23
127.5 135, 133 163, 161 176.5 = 0.69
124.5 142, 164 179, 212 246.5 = -0.75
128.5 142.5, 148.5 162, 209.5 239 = -0.84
